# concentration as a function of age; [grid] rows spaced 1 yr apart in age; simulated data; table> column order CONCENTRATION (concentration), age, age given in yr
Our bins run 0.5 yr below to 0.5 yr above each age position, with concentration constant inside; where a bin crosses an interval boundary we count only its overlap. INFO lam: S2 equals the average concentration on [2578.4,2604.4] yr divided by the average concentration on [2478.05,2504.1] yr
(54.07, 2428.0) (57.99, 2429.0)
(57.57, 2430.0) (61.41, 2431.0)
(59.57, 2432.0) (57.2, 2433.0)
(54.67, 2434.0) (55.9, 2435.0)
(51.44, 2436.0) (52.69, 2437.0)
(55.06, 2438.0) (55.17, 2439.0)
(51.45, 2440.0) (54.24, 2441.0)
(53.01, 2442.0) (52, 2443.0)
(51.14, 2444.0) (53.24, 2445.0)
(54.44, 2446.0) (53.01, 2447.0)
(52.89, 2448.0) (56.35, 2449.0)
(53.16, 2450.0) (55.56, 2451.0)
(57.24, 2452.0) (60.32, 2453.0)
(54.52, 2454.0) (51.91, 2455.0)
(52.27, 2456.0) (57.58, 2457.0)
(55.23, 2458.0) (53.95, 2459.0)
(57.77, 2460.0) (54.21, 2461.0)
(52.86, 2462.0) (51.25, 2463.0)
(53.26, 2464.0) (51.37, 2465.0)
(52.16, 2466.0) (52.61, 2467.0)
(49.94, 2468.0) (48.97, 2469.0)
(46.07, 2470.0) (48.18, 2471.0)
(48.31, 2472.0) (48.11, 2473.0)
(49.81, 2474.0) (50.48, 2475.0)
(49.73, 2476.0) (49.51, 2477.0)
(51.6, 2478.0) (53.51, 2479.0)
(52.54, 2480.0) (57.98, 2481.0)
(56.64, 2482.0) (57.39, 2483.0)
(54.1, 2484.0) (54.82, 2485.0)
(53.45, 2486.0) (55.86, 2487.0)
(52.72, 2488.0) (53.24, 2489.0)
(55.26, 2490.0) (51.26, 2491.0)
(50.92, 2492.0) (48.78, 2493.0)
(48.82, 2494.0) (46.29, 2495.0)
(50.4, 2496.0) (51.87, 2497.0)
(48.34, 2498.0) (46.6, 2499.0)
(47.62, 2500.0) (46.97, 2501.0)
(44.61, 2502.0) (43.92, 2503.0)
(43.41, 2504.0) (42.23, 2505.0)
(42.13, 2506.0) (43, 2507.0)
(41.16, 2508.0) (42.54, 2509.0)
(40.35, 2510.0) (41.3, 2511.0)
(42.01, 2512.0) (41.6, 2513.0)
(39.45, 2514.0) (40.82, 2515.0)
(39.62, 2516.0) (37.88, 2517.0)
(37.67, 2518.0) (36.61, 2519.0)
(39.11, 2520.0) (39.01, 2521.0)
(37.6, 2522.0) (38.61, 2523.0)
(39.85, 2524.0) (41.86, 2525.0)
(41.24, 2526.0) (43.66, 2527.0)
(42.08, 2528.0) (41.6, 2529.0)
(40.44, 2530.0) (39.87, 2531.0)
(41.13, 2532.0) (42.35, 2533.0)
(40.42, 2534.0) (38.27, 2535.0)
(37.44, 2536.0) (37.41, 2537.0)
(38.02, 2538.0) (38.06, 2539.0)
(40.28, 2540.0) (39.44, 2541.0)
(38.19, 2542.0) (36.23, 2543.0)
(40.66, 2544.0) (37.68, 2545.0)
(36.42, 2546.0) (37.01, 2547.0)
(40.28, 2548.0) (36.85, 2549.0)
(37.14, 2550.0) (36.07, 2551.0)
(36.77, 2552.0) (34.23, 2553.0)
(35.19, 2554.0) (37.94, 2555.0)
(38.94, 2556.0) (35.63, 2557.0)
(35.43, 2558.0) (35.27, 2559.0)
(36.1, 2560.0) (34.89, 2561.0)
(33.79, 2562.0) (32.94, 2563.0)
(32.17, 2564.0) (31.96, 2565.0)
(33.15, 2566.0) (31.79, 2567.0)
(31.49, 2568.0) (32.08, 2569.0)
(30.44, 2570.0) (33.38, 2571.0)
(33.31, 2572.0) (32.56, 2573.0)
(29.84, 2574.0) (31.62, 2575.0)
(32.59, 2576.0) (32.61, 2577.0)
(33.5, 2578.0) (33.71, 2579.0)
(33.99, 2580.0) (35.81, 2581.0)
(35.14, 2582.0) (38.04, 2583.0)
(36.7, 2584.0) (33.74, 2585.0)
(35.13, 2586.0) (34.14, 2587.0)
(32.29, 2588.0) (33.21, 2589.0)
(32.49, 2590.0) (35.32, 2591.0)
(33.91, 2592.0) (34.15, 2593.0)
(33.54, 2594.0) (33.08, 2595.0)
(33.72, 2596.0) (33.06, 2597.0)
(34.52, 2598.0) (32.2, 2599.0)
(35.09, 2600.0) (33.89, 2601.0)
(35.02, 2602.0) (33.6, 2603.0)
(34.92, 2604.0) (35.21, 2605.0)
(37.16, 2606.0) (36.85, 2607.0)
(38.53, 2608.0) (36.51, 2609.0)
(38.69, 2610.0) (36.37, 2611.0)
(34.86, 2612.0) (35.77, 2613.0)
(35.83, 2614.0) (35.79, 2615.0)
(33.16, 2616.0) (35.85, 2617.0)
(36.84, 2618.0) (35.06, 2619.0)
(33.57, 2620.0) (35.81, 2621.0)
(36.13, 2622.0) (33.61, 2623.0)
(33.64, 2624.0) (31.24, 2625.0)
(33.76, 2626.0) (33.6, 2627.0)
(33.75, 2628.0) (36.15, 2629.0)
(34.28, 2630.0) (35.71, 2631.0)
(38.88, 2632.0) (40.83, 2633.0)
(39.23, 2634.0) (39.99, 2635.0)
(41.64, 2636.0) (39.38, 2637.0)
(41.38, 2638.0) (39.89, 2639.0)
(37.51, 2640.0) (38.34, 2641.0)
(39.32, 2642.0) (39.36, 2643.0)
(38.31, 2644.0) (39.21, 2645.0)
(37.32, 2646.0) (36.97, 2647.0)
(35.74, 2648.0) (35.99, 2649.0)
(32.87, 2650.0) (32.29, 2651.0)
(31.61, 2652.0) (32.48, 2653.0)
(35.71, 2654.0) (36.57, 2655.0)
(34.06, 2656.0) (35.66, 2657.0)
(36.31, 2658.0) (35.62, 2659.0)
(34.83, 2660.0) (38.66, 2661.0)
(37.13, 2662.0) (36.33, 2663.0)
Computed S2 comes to 0.7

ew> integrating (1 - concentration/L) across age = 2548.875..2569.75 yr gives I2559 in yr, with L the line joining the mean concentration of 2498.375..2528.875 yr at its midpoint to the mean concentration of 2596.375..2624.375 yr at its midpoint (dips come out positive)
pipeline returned 2.12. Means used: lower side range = 41.5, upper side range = 35.3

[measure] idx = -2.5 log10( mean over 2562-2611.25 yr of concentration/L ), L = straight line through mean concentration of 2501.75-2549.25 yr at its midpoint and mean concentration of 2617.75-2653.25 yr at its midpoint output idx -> 0.12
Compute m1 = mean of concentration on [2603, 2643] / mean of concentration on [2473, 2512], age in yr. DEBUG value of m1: 0.7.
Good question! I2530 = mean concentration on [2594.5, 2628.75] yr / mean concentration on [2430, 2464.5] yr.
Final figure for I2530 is 0.64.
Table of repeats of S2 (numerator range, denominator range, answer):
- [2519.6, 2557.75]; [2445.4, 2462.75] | 0.71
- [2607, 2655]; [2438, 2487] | 0.69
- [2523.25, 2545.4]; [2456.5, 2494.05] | 0.76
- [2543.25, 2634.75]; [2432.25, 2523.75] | 0.70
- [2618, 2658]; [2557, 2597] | 1.08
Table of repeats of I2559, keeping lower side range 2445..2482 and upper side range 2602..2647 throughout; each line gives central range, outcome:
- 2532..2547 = 2.16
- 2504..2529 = 3.65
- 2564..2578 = 3.30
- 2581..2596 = 2.19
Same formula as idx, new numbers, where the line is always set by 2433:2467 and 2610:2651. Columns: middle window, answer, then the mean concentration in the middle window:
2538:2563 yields 0.20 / 37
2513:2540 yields 0.17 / 39.7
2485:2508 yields 0.02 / 48.5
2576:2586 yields 0.19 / 34.7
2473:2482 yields -0.01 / 51.9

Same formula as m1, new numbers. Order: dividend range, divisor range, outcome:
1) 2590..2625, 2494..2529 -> 0.82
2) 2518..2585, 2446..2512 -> 0.72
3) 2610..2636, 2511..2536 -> 0.89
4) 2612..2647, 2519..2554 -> 0.94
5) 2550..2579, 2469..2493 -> 0.65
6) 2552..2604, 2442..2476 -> 0.64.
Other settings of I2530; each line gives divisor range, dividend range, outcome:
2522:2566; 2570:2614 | 0.91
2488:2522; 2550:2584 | 0.77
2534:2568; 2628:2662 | 1.02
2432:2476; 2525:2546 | 0.75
